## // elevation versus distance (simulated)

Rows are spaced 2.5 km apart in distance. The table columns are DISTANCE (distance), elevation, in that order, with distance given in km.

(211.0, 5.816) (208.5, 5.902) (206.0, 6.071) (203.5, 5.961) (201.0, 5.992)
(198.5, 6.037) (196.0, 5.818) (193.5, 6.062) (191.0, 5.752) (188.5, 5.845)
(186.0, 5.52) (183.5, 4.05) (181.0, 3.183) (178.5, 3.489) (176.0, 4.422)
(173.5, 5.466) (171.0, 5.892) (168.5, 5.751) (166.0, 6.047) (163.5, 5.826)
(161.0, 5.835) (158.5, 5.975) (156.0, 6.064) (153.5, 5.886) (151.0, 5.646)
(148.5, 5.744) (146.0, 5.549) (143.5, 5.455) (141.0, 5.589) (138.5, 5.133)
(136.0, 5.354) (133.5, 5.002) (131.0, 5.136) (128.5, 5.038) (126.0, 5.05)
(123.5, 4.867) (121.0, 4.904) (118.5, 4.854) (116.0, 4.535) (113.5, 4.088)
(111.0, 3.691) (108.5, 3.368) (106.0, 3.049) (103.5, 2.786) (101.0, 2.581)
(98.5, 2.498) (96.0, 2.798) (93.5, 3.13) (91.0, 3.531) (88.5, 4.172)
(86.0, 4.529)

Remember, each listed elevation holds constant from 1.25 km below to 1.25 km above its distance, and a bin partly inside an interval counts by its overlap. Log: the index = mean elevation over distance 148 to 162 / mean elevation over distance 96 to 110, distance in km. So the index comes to 2.05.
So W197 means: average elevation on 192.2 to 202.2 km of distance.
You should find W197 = 5.98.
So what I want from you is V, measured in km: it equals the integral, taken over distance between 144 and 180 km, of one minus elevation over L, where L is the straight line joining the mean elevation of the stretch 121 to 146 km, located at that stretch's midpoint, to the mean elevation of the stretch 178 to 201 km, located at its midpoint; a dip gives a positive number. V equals -2.4 km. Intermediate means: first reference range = 5.19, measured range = 5.52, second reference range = 5.19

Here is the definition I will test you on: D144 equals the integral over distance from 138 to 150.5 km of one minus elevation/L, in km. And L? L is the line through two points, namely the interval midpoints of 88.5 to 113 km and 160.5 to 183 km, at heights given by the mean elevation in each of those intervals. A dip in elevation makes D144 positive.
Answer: -3.5 km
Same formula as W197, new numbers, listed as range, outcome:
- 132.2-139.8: 5.17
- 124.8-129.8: 5.04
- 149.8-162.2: 5.88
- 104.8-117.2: 3.75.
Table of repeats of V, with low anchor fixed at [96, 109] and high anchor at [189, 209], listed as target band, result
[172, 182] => 1.9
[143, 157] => -4.4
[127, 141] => -4.9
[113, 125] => -4.8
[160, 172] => -2.4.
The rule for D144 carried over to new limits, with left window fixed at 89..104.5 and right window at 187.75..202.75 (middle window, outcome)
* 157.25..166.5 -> -1.9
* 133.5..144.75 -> -3.0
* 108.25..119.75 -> -2.3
